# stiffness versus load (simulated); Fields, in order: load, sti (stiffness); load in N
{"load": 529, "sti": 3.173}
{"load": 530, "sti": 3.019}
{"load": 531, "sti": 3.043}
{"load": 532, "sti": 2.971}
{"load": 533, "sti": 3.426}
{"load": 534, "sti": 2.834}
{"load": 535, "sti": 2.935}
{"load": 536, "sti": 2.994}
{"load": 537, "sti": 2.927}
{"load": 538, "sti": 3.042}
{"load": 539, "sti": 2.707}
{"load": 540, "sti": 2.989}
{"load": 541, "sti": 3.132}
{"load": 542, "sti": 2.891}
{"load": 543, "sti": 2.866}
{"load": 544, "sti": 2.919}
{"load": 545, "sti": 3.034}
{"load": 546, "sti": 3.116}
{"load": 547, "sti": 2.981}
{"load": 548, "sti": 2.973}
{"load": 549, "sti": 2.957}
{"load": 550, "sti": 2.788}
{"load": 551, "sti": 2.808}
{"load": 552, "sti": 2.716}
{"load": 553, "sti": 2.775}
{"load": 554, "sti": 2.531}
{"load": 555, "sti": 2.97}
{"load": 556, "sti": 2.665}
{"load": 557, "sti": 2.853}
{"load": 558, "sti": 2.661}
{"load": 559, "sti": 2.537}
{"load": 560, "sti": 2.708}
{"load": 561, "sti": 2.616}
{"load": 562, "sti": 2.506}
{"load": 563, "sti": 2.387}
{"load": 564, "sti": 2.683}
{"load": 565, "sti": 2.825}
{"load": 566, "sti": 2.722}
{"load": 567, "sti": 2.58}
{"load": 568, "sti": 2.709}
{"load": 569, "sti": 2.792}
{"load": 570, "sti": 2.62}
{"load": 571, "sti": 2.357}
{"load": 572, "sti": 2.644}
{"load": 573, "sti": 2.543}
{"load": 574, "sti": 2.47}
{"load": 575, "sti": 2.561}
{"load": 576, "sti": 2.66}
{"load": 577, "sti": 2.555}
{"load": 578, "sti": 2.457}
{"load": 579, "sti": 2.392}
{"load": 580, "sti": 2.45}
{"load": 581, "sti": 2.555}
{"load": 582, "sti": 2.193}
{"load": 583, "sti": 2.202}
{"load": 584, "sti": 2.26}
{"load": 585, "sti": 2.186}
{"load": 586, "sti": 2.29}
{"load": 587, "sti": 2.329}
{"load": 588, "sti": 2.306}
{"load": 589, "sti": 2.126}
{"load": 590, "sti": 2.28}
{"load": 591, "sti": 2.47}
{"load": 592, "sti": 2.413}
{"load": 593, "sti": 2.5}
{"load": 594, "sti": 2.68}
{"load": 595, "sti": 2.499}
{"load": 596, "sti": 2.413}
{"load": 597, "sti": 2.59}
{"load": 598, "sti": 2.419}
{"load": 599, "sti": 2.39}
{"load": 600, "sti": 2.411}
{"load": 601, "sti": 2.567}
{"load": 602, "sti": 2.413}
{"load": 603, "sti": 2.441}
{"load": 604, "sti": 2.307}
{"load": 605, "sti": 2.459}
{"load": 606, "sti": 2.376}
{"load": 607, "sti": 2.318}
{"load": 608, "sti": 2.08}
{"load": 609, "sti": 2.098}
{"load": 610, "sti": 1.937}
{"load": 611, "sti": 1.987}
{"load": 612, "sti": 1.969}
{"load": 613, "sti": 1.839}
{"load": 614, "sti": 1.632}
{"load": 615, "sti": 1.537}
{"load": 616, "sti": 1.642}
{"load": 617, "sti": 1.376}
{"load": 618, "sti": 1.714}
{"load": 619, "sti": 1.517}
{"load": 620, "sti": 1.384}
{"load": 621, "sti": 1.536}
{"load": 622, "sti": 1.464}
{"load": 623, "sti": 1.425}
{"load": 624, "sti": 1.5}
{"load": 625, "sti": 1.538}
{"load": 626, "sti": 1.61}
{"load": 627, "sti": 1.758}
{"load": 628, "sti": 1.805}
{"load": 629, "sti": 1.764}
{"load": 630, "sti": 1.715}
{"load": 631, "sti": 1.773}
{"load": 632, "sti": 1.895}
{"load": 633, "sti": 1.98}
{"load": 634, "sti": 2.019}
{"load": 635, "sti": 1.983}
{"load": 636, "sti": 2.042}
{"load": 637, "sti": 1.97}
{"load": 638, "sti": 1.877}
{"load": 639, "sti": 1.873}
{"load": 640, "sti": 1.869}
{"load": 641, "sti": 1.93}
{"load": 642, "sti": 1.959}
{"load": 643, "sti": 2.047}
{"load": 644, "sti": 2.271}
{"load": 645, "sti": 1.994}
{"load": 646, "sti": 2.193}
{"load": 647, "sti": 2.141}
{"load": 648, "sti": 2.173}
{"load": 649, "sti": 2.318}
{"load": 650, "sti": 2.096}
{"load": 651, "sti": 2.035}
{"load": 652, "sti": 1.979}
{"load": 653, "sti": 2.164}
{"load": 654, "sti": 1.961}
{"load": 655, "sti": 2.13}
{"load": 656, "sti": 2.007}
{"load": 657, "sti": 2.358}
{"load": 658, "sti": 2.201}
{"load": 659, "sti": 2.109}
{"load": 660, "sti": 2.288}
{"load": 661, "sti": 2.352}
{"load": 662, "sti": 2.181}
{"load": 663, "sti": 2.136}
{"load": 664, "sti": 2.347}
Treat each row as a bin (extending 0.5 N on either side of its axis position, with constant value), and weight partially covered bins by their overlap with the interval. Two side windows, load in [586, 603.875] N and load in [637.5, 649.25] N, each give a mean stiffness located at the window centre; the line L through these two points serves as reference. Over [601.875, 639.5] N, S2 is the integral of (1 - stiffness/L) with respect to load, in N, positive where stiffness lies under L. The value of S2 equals 6.3 N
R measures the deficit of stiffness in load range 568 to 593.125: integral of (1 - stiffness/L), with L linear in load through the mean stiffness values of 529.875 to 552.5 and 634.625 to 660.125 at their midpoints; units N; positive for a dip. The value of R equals 1.9 N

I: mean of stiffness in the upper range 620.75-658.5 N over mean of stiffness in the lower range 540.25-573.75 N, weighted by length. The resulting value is 0.70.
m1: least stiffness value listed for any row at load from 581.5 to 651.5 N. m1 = 1.376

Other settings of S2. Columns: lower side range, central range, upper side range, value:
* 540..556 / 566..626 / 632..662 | 7.24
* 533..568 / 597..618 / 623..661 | 1.75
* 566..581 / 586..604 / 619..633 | -2.00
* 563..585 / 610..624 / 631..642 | 3.29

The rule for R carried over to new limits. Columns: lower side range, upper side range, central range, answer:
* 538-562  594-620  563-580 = -0.17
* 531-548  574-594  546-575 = 0.08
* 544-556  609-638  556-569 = 0.10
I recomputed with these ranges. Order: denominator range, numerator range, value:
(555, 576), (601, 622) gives 0.73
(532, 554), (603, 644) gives 0.63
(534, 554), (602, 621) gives 0.66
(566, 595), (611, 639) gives 0.70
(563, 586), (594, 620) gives 0.84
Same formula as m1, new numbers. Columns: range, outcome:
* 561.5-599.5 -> 2.126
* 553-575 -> 2.357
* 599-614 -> 1.632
